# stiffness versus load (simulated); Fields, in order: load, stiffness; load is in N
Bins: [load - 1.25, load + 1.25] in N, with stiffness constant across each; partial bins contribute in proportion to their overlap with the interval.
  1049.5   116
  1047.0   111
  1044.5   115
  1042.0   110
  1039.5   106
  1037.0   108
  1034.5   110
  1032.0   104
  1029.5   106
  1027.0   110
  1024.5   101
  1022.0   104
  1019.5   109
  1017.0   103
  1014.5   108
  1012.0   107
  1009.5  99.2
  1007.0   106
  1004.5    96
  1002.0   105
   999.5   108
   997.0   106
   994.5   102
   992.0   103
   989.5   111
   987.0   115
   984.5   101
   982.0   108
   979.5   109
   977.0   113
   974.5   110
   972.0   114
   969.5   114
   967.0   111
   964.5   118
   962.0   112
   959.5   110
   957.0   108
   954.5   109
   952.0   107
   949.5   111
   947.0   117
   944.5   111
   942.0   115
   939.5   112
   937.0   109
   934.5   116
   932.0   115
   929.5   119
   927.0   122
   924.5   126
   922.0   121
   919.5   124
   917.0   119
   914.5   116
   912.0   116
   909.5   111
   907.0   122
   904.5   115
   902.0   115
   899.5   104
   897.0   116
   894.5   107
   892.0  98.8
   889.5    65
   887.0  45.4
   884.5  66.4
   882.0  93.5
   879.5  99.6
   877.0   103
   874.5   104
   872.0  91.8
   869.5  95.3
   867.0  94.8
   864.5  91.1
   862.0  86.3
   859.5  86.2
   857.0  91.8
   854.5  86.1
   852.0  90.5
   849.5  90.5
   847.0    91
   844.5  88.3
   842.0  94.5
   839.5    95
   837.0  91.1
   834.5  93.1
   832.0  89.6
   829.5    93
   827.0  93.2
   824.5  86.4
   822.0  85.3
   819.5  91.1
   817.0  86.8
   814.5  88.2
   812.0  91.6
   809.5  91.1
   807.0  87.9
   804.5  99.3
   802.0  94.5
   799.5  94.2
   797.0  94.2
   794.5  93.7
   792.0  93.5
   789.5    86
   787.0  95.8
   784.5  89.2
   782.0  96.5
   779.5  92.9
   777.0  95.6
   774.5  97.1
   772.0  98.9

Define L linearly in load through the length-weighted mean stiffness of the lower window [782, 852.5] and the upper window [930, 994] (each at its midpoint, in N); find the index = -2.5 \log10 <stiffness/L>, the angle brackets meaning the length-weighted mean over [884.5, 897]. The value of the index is 0.24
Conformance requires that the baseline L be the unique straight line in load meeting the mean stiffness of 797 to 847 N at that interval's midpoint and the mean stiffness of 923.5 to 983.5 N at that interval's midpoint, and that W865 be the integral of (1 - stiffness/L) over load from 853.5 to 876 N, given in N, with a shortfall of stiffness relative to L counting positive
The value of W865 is 1.4 N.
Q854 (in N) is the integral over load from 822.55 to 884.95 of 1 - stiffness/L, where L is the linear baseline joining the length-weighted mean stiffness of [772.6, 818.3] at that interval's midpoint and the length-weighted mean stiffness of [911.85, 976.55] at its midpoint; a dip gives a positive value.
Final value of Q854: 5.9 N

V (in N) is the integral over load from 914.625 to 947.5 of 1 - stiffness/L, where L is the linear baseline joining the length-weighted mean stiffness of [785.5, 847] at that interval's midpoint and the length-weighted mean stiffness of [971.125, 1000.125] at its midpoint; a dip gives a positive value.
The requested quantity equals -4.6 N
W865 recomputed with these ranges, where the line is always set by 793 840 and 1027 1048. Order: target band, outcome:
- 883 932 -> -4.03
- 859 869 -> 0.52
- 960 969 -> -0.90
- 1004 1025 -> 0.58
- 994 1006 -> 0.26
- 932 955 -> -2.43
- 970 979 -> -0.72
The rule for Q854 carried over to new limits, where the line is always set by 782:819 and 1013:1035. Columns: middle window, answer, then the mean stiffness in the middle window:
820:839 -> 0.68 N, 90.5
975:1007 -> -0.79 N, 106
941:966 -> -2.51 N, 112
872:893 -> 2.67 N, 84.7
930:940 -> -1.31 N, 114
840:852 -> 0.45 N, 91.3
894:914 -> -3.07 N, 114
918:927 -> -2.14 N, 123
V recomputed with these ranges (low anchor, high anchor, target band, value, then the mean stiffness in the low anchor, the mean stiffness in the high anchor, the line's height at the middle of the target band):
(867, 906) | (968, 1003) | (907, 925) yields -3.6 N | 94.8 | 109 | 98.9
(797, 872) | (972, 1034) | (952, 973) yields -1.9 N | 91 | 106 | 103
